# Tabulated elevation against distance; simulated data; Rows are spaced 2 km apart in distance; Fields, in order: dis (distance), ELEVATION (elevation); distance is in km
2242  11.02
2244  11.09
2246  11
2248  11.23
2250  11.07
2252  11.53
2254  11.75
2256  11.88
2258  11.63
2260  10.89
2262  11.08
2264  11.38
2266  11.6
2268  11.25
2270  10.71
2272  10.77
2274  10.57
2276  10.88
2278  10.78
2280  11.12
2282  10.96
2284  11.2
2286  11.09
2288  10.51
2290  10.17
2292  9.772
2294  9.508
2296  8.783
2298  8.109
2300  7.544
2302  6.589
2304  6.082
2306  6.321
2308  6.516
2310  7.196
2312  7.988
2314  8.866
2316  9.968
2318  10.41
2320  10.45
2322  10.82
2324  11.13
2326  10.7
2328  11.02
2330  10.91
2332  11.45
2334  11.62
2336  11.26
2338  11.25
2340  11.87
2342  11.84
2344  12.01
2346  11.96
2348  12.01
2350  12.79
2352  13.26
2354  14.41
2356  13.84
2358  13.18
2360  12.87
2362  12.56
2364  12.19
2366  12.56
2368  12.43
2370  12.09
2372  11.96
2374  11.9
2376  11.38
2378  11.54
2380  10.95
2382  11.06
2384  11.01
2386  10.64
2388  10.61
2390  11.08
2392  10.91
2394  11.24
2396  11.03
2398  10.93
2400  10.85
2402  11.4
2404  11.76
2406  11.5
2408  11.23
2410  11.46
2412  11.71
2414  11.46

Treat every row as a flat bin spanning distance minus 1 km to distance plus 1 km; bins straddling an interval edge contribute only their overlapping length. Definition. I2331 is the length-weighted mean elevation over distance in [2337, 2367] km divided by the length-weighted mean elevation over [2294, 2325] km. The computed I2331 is 1.5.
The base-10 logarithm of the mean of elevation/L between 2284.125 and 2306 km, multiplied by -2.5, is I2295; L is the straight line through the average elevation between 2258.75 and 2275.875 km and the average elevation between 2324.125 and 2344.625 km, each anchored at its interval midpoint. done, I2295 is 0.259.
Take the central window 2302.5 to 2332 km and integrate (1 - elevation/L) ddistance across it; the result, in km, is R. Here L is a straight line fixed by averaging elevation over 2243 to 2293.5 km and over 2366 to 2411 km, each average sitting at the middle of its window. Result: 5.2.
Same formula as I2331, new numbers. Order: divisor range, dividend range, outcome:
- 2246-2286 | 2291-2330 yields 0.80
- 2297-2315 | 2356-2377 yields 1.71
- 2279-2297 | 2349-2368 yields 1.26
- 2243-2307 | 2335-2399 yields 1.16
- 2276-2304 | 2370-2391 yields 1.17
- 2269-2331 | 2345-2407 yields 1.24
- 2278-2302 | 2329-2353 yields 1.21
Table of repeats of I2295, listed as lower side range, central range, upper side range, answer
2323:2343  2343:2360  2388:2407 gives -0.15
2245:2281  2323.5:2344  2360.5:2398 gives 0.00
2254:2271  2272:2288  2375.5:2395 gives 0.04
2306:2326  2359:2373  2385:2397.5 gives -0.20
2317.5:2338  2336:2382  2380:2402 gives -0.12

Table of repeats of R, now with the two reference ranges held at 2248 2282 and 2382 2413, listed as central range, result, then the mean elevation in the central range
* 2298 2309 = 4.4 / 6.75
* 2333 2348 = -0.7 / 11.7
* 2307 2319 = 2.9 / 8.49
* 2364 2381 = -1.1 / 11.9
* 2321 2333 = 0.2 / 11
